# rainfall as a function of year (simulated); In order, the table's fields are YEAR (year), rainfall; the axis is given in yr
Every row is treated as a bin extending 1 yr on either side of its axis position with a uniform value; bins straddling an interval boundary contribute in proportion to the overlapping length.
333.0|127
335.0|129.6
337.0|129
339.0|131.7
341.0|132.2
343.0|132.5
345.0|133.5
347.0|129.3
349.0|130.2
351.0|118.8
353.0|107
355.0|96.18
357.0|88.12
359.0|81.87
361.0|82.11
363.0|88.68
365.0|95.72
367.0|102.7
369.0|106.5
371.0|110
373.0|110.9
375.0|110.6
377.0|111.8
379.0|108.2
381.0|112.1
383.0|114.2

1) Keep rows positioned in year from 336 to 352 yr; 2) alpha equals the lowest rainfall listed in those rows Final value 118.8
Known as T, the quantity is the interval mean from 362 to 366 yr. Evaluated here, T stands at 92.2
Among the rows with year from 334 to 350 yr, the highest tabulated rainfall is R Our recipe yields 133.5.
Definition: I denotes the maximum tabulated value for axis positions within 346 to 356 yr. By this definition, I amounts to 130.2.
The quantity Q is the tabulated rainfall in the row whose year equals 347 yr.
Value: 129.3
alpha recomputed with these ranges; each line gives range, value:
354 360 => 81.87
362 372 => 88.68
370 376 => 110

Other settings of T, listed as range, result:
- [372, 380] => 110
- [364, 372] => 104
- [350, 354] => 113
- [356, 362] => 84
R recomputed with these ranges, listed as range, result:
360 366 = 95.72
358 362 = 82.11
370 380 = 111.8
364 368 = 102.7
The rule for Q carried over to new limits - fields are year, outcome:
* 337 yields 129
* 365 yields 95.72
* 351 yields 118.8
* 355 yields 96.18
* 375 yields 110.6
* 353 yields 107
